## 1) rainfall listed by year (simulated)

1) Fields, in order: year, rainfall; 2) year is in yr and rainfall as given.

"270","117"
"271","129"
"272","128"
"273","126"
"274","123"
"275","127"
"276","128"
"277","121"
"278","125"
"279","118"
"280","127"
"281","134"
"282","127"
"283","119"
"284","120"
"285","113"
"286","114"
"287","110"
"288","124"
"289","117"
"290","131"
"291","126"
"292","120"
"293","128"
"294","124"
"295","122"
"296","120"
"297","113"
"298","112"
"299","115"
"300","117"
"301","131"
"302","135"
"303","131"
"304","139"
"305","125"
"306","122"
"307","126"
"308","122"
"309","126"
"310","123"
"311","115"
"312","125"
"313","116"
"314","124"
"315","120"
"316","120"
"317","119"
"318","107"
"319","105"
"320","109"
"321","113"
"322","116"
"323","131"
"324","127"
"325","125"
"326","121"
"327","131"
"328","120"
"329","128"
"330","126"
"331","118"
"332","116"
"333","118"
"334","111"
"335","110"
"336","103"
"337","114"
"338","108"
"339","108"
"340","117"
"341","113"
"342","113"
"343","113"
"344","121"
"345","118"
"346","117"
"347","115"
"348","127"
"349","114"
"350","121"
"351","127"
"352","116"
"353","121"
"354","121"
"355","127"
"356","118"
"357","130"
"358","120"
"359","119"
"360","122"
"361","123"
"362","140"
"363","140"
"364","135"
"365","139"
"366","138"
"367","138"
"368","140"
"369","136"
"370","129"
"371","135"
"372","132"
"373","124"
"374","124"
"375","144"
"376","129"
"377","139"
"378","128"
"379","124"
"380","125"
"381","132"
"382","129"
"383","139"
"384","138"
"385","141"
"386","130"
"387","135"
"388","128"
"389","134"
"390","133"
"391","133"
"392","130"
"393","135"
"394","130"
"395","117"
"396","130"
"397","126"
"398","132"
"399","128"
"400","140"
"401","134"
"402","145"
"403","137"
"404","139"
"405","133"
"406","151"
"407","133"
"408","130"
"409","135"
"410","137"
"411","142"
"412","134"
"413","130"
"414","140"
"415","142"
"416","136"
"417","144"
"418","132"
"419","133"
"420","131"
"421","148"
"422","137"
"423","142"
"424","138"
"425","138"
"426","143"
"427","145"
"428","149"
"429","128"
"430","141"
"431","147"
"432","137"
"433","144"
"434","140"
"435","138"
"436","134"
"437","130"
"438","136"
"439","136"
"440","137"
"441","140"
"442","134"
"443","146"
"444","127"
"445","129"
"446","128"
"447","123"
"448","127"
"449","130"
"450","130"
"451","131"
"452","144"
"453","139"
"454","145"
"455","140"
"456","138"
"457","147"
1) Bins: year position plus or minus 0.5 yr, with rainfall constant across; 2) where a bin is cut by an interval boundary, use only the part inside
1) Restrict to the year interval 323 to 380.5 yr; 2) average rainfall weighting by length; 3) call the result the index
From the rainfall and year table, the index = 124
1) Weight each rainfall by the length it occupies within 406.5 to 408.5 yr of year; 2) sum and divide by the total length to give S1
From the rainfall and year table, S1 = 132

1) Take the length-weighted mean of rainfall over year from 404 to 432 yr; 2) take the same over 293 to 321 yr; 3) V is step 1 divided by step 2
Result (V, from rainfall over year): 1.1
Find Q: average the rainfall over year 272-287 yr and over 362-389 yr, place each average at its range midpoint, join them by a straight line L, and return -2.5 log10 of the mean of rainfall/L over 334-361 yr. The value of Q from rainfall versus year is 0.11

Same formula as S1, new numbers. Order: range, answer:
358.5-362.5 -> 126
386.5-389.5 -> 132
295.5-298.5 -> 115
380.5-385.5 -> 136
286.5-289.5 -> 117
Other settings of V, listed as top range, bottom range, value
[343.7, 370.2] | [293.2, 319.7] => 1.04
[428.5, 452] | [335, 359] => 1.15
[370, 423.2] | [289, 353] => 1.12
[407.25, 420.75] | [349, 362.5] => 1.10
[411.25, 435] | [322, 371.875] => 1.13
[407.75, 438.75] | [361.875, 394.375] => 1.04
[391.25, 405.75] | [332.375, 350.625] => 1.16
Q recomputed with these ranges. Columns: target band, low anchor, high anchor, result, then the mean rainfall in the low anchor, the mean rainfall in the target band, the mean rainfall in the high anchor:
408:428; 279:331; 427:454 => -0.04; 122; 138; 136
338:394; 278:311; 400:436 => 0.04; 123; 127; 139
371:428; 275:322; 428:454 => -0.03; 121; 135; 136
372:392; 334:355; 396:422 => -0.03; 116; 132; 136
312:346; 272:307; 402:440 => 0.09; 123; 117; 138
